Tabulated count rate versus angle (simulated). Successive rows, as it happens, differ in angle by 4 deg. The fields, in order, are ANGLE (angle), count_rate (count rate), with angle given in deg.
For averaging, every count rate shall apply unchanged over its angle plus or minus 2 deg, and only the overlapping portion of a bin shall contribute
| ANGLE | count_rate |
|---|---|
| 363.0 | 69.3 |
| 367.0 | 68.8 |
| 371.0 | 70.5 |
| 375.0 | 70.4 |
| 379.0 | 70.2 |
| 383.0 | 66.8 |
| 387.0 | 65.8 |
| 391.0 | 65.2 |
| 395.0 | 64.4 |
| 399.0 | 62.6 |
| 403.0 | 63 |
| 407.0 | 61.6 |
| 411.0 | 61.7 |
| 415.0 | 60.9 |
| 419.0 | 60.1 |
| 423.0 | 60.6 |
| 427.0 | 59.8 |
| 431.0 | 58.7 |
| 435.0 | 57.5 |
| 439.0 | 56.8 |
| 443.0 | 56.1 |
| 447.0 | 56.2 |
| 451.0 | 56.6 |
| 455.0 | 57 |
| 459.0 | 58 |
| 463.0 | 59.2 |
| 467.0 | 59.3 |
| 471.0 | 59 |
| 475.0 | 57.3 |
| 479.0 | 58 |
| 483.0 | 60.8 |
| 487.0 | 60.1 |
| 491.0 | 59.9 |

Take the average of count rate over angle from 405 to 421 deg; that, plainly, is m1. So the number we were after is 61.1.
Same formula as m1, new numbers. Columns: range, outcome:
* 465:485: 58.9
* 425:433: 59.2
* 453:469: 58.4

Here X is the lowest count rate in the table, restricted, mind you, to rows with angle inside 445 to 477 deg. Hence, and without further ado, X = 56.2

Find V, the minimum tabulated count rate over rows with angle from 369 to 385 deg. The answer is 66.8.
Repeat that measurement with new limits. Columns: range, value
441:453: 56.1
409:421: 60.1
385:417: 60.9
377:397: 64.4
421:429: 59.8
